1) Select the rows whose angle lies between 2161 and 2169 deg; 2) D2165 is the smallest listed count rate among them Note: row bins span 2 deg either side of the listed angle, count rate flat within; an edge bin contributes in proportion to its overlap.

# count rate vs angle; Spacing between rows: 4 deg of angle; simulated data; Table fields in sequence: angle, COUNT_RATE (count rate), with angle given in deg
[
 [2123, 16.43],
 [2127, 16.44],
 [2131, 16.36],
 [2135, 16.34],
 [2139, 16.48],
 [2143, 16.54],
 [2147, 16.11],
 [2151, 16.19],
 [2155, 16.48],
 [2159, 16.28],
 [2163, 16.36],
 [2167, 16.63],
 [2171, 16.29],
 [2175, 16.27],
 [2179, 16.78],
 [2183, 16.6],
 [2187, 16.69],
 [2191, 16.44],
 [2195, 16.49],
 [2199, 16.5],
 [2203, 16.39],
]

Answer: 16.36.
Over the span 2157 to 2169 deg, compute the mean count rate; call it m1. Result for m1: 16.4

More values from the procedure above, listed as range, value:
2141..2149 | 16.3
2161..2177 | 16.4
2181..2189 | 16.6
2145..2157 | 16.3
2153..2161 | 16.4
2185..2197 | 16.5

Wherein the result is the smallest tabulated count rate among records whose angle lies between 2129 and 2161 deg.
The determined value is 16.11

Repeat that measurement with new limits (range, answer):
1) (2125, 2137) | 16.34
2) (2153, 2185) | 16.27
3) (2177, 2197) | 16.44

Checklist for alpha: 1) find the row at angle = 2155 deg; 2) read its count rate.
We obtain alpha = 16.48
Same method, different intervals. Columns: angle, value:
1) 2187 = 16.69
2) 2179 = 16.78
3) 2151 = 16.19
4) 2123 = 16.43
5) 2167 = 16.63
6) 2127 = 16.44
